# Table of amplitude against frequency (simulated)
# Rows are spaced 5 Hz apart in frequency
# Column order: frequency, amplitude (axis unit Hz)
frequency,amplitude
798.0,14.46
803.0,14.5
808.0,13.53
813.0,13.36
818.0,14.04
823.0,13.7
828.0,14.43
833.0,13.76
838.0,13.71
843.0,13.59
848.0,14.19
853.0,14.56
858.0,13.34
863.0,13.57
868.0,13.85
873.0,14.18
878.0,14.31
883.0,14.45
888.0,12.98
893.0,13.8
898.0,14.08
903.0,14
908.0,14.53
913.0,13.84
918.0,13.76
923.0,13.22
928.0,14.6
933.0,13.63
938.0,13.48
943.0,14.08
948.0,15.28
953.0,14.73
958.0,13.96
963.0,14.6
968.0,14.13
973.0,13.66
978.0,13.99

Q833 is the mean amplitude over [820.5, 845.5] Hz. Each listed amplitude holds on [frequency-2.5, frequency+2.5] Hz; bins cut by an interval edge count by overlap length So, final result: 13.8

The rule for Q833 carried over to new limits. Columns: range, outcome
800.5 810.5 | 14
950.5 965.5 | 14.4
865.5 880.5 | 14.1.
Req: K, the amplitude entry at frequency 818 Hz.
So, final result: 14.04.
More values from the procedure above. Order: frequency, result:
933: 13.63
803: 14.5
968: 14.13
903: 14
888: 12.98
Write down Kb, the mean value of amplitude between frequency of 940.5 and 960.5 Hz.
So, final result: 14.5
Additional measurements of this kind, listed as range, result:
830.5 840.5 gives 13.7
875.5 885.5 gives 14.4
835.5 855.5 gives 14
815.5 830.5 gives 14.1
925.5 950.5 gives 14.2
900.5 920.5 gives 14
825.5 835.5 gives 14.1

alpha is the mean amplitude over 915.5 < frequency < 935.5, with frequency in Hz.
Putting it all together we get 13.8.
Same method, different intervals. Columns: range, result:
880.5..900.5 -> 13.8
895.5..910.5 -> 14.2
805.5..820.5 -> 13.6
